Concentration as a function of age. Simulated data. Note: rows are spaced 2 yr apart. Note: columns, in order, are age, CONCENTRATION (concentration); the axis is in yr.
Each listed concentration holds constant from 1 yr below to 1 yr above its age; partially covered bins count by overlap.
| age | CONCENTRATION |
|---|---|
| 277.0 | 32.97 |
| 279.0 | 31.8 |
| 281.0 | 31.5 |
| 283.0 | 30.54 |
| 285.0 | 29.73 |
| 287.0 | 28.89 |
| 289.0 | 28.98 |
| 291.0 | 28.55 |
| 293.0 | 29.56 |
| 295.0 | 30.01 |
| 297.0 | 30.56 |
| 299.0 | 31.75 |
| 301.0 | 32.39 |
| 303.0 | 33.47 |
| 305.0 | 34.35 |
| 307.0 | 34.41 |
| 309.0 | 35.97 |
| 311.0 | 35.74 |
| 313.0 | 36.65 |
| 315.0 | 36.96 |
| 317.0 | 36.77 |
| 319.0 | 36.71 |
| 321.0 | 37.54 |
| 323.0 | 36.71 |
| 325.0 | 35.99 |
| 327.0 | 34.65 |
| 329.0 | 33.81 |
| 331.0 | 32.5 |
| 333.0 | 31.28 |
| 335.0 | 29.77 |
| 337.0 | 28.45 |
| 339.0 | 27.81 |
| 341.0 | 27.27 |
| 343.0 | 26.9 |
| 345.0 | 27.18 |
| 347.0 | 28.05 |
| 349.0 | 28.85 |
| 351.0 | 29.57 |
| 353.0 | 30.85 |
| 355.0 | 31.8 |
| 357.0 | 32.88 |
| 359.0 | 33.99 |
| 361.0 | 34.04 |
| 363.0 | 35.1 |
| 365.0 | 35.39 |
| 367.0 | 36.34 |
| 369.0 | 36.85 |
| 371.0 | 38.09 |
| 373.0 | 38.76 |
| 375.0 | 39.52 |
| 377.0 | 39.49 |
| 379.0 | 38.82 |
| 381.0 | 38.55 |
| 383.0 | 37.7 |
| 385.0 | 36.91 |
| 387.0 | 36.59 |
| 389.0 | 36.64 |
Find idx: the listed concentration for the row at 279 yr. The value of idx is 31.8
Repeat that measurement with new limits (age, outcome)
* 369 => 36.85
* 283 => 30.54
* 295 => 30.01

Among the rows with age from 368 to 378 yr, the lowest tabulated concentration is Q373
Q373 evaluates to 36.85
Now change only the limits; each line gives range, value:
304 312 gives 34.35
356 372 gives 32.88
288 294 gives 28.55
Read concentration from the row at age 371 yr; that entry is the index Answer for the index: 38.09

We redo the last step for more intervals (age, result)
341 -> 27.27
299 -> 31.75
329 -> 33.81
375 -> 39.52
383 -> 37.7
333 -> 31.28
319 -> 36.71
